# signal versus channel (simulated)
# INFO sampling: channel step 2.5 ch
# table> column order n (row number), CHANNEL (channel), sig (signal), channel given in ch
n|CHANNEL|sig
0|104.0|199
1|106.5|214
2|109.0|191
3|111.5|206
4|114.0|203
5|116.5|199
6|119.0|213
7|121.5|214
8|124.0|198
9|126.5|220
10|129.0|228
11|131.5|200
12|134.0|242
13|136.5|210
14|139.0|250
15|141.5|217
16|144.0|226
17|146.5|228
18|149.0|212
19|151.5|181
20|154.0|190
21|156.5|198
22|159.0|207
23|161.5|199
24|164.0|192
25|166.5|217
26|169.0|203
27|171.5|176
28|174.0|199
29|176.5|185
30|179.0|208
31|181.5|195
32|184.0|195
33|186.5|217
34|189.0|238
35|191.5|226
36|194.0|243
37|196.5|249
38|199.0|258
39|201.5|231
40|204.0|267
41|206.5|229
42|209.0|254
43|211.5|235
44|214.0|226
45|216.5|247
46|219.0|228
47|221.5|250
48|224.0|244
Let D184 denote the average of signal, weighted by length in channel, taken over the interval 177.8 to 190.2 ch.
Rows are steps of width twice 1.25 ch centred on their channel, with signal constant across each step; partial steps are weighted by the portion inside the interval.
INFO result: 210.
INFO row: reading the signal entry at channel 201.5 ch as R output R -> 231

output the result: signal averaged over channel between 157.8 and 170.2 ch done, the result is 204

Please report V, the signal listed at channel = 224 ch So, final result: 244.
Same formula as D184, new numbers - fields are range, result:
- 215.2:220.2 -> 237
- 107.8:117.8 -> 200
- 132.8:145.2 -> 229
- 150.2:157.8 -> 190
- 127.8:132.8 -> 214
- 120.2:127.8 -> 211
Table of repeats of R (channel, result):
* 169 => 203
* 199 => 258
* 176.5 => 185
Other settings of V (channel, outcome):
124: 198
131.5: 200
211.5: 235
